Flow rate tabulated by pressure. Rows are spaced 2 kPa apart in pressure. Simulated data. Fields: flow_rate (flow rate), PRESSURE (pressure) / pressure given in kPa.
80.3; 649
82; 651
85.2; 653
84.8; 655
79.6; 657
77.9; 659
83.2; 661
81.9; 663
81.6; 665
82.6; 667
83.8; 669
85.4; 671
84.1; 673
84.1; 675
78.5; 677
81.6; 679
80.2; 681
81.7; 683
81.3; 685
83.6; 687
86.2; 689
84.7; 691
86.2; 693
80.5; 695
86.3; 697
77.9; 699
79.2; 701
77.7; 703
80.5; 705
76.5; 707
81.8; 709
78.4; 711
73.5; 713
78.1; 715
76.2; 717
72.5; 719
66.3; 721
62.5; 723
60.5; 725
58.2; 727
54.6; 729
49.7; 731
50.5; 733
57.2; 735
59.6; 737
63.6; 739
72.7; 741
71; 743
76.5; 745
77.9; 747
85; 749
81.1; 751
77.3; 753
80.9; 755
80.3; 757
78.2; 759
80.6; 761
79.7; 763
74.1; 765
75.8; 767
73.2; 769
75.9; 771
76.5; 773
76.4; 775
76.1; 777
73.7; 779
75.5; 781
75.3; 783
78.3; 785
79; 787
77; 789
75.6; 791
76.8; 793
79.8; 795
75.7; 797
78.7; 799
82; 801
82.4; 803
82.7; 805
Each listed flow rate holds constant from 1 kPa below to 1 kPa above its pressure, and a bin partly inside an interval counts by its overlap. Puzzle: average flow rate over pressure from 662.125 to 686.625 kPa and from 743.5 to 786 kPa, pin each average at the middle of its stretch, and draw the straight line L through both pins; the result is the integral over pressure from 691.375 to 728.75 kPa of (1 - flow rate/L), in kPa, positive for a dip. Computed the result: 2.6 kPa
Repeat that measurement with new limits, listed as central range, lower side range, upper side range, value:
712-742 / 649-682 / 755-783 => 5.8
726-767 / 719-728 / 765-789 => -1.0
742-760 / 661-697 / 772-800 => 0.0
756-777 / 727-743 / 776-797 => -2.2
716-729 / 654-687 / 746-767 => 2.5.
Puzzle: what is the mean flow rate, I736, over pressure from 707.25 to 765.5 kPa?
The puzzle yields 71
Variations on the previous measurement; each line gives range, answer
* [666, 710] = 82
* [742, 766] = 78.6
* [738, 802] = 76.9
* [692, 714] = 79.9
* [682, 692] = 83.5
